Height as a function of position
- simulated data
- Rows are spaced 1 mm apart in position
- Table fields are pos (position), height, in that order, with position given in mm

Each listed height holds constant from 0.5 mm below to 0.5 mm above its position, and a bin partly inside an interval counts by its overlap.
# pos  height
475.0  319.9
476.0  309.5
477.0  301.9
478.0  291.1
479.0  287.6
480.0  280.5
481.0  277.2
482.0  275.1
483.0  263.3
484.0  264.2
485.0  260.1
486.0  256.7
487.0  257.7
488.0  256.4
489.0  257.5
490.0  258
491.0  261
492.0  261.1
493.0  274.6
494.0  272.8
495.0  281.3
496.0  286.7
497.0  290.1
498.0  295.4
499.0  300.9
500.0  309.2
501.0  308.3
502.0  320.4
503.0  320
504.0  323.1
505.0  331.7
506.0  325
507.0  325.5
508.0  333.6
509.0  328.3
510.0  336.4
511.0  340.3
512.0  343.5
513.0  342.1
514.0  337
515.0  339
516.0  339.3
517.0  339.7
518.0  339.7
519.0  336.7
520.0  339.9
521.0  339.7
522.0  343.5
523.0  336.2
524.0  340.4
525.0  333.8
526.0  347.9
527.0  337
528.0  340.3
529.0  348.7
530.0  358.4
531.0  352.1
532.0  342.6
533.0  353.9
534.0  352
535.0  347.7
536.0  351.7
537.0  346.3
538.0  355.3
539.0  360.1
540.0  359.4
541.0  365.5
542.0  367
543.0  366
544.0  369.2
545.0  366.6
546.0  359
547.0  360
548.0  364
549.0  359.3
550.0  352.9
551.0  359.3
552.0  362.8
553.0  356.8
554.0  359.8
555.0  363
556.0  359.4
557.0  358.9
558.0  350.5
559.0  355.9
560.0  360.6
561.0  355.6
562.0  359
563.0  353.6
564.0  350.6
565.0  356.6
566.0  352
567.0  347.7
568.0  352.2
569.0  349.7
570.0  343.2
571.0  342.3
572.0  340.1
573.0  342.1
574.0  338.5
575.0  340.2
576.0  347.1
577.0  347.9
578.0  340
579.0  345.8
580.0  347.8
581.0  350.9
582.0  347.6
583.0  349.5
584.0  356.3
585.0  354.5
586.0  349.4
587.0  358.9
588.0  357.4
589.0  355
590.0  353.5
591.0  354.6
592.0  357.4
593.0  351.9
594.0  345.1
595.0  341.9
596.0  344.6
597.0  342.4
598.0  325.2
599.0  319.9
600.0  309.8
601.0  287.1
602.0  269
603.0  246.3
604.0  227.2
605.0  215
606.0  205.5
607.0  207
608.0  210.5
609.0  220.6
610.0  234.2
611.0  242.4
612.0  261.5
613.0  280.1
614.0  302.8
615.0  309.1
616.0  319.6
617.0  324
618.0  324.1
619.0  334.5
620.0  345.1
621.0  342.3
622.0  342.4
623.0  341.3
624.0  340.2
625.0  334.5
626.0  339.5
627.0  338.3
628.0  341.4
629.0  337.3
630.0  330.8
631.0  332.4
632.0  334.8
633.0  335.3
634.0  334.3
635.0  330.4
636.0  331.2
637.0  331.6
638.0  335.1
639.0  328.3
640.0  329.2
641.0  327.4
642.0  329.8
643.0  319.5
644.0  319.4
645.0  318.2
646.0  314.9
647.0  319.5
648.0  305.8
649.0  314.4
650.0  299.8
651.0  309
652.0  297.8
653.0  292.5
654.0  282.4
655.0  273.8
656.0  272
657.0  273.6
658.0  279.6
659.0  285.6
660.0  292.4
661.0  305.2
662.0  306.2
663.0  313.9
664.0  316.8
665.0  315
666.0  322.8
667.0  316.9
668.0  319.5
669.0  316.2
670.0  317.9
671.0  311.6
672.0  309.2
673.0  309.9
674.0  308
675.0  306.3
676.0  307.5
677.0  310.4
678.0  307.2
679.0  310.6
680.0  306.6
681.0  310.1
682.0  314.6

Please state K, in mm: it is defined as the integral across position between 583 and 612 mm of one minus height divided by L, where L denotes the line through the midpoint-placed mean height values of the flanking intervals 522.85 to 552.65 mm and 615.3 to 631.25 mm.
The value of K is 3.4 mm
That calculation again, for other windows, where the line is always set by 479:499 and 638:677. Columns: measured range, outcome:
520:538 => -4.22 mm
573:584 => -2.09 mm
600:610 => 2.04 mm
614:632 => -1.96 mm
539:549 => -2.84 mm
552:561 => -2.28 mm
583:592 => -1.91 mm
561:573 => -2.56 mm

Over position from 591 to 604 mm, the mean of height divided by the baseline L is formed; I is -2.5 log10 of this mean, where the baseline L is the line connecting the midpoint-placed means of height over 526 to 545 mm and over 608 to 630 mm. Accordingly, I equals 0.01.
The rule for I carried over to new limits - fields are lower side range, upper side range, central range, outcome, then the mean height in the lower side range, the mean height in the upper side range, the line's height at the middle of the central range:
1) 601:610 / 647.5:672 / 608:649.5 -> -0.22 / 229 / 302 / 260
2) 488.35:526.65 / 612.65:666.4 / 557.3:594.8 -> -0.11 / 317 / 318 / 317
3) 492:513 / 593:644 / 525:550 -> -0.14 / 312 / 308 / 311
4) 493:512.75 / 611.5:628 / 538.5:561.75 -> -0.14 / 314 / 324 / 318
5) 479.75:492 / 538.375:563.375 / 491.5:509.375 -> -0.07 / 264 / 360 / 285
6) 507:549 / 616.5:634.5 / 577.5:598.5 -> -0.03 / 348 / 336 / 341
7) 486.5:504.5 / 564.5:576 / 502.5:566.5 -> -0.10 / 285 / 346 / 317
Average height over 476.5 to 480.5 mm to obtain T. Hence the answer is 290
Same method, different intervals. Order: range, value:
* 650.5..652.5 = 303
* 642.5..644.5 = 319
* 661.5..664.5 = 312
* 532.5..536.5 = 351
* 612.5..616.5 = 303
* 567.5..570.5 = 348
